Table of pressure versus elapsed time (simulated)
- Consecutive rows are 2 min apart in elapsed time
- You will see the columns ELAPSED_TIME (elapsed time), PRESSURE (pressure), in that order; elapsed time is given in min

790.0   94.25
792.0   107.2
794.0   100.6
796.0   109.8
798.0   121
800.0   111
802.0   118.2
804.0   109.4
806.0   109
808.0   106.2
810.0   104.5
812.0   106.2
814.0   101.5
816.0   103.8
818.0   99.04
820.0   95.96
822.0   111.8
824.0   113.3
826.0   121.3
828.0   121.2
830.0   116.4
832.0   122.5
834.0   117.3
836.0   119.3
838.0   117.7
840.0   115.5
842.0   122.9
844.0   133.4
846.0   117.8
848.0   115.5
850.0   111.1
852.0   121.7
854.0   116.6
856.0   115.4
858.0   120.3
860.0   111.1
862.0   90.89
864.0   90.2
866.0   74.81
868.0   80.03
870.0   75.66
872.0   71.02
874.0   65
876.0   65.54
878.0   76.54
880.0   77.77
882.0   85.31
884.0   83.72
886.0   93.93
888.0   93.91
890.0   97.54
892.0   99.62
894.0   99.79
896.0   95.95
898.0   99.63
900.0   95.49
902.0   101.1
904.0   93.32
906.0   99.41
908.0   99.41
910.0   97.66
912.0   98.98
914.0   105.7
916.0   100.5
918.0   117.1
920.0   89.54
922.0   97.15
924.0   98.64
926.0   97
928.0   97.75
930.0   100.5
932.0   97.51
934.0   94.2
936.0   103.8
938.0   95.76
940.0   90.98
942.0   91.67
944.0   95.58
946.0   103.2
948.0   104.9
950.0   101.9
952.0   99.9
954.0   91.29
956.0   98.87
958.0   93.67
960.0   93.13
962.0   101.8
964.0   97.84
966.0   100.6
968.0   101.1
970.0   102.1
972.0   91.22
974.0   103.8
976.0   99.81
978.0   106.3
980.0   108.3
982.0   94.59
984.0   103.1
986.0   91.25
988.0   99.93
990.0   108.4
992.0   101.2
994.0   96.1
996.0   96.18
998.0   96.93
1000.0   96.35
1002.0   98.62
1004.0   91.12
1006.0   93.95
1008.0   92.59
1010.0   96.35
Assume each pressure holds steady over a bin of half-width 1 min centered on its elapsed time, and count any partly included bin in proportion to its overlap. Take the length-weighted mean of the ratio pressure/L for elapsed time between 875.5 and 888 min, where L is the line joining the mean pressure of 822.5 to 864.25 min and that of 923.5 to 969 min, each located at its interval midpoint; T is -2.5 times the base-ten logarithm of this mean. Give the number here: 0.31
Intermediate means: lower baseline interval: 116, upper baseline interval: 97.9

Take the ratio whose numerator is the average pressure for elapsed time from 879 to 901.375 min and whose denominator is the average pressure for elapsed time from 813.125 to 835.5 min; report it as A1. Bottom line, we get 0.83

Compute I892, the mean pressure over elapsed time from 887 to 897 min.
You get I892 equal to 97.4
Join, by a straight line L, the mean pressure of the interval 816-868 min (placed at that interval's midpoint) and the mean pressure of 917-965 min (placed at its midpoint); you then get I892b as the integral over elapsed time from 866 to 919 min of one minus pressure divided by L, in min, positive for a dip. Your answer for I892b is 6.9 min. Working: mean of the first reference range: 112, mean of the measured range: 90.8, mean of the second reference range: 98.1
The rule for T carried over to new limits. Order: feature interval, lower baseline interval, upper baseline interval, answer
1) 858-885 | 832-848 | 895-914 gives 0.32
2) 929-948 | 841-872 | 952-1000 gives 0.04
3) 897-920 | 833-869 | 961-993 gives 0.06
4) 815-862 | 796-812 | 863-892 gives -0.19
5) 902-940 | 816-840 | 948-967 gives 0.04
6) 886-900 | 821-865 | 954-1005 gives 0.13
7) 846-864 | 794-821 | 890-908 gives -0.10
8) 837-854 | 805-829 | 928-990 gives -0.13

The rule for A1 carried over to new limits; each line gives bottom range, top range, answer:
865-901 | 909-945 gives 1.16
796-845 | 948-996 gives 0.88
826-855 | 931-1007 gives 0.82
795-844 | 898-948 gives 0.87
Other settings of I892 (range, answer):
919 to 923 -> 93.3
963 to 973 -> 98.6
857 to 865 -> 103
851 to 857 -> 118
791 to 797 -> 106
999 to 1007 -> 95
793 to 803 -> 112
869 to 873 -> 73.3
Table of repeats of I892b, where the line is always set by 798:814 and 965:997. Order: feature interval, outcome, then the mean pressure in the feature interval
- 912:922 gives 0.14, 102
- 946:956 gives 0.20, 99.8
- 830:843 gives -1.34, 119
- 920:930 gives 0.59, 97.1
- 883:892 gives 1.03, 93.1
